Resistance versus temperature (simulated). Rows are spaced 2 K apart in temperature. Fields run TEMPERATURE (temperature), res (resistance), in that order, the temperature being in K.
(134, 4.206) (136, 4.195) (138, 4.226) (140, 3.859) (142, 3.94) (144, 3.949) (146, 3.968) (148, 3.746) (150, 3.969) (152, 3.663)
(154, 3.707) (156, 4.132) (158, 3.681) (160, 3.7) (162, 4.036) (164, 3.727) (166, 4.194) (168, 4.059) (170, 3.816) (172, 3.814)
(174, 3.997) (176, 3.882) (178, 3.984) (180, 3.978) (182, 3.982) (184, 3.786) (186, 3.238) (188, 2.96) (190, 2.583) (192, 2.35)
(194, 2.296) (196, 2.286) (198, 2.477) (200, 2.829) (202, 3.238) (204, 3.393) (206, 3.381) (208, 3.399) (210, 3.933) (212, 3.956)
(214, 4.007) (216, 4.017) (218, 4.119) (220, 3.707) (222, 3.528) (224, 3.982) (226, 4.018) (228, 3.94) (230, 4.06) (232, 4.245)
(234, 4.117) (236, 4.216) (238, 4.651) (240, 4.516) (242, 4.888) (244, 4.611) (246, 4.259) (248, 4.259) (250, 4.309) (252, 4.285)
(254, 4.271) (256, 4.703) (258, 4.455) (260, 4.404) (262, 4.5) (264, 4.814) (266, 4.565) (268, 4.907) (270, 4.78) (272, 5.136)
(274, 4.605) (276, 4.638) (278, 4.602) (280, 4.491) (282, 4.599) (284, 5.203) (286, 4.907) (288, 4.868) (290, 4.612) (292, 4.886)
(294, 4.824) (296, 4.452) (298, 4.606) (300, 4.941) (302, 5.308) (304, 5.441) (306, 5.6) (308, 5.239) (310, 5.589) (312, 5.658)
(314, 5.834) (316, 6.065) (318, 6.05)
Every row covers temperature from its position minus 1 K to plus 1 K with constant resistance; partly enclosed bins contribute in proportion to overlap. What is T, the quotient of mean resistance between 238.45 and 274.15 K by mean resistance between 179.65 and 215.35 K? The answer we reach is 1.42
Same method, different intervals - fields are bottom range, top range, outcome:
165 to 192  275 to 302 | 1.30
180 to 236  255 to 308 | 1.38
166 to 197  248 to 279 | 1.34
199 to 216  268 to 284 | 1.34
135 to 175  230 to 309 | 1.19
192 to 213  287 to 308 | 1.61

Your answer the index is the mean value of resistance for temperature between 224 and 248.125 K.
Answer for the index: 4.3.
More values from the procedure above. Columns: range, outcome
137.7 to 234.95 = 3.67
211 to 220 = 3.99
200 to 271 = 4.16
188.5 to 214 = 3.05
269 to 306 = 4.85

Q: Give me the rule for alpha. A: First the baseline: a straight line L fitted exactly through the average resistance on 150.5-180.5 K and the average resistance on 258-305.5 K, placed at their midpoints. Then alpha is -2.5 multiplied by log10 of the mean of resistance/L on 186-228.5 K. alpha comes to 0.25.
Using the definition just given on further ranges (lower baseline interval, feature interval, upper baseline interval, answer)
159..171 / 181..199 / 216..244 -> 0.36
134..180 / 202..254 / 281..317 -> 0.12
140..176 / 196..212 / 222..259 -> 0.27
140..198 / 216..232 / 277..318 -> 0.08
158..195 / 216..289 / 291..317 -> 0.03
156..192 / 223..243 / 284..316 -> 0.03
